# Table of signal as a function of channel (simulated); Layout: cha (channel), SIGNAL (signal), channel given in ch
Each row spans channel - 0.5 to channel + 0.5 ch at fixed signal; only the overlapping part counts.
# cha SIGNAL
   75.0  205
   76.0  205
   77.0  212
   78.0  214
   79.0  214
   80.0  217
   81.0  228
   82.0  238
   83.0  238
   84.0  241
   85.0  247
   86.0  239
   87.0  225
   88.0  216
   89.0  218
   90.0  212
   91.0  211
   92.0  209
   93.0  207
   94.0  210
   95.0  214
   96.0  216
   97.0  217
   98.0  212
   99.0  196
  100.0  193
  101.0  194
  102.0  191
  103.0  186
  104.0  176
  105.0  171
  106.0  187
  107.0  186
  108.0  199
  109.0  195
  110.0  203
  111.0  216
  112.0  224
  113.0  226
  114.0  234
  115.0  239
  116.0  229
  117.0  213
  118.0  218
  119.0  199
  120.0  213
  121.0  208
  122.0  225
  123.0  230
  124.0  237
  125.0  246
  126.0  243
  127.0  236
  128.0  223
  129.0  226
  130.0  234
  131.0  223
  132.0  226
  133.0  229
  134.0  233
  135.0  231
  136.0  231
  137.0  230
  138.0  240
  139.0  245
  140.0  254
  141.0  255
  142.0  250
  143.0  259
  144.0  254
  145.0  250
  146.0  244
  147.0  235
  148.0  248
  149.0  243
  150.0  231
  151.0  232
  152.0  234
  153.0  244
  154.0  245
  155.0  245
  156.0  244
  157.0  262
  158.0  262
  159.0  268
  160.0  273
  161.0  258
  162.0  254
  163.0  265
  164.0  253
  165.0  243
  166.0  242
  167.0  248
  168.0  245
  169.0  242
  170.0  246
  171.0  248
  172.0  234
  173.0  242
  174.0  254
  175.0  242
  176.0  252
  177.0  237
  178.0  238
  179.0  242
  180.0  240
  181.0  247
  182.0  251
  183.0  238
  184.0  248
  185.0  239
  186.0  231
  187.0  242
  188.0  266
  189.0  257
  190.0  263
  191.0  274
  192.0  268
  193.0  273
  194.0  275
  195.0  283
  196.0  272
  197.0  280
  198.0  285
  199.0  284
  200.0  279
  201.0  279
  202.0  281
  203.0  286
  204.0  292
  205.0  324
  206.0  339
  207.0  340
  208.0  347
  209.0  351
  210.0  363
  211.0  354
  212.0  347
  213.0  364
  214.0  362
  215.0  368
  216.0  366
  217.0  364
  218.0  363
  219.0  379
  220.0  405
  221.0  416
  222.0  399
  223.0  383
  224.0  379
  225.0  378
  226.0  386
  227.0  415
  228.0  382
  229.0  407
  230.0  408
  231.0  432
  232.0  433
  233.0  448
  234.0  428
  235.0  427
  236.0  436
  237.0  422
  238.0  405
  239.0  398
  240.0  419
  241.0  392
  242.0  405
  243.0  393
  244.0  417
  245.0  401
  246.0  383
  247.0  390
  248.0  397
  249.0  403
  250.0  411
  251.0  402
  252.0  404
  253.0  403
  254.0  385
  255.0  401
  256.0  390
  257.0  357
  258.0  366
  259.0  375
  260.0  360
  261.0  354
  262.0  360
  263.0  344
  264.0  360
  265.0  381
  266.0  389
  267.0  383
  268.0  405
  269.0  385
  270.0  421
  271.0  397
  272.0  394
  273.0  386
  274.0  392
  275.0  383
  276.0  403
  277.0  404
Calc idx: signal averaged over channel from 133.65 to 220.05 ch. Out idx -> 272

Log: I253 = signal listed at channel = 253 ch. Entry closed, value 403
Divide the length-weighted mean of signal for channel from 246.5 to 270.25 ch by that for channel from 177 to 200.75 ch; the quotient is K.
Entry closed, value 1.5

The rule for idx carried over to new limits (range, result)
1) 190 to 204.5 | 279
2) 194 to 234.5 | 355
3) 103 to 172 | 233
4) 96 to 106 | 194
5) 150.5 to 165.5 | 252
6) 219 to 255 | 405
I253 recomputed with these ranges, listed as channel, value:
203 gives 286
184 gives 248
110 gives 203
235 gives 427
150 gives 231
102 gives 191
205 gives 324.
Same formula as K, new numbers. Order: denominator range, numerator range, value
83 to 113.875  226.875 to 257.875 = 1.94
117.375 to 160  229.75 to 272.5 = 1.67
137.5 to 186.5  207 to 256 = 1.59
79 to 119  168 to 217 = 1.33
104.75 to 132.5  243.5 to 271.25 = 1.77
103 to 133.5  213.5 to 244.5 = 1.85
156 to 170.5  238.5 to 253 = 1.58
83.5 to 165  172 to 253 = 1.48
